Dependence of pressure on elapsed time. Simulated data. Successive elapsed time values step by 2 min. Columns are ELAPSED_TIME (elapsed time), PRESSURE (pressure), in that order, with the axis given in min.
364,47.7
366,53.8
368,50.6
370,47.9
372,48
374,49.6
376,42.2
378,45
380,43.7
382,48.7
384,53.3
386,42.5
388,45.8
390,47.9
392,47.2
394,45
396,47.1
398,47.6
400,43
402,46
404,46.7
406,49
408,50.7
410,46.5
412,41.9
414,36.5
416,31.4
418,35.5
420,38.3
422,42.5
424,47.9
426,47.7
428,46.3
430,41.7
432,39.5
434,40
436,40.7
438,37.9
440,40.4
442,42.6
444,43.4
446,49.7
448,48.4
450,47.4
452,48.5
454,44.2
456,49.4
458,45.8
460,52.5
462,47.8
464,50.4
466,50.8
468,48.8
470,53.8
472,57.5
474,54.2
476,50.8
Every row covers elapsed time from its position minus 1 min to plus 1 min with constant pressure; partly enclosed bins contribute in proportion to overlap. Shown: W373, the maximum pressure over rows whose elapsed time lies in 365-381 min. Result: 53.8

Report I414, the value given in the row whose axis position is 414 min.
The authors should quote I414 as 36.5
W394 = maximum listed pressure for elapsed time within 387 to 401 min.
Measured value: 47.9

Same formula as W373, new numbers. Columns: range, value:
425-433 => 47.7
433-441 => 40.7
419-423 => 42.5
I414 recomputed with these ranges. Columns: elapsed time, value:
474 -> 54.2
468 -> 48.8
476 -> 50.8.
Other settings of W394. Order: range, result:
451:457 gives 49.4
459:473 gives 57.5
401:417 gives 50.7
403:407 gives 49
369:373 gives 48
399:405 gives 46.7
